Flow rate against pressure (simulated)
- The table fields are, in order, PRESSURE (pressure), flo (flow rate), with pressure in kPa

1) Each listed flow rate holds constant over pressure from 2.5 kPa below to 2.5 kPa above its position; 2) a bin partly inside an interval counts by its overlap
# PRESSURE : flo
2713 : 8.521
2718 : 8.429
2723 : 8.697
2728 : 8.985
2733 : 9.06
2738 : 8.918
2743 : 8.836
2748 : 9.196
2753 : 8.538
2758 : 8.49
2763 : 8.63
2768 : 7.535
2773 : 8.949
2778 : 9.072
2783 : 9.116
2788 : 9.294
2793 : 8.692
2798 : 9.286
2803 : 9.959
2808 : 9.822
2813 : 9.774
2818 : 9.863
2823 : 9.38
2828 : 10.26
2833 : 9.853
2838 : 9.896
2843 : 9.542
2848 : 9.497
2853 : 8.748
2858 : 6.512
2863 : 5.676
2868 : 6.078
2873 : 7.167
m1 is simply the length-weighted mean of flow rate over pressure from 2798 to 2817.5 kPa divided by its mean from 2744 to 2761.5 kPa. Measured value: 1.1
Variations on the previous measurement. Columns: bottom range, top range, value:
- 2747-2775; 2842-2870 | 0.89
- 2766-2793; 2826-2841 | 1.13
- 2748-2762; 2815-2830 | 1.14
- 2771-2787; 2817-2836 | 1.08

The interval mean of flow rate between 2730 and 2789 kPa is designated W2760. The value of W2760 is 8.79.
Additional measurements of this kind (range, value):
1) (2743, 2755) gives 8.87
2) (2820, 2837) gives 9.84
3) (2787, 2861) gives 9.33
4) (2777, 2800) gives 9.09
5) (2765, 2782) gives 8.57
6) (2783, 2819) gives 9.48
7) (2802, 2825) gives 9.75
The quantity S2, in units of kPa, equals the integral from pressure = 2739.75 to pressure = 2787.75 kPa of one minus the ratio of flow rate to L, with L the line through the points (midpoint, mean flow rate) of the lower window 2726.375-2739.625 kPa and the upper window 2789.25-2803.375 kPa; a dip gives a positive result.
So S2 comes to 1.9 kPa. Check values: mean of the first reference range 8.99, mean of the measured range 8.74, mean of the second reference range 9.21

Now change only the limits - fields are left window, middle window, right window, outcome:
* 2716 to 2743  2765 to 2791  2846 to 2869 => -1.7 kPa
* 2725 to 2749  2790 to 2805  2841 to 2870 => -1.8 kPa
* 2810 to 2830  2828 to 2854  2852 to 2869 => -4.7 kPa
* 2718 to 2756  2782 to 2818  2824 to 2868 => -3.1 kPa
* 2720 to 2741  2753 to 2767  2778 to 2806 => 1.0 kPa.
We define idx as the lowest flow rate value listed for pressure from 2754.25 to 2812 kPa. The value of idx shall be 7.535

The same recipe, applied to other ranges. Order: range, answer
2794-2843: 9.286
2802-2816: 9.774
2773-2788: 8.949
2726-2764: 8.49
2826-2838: 9.853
